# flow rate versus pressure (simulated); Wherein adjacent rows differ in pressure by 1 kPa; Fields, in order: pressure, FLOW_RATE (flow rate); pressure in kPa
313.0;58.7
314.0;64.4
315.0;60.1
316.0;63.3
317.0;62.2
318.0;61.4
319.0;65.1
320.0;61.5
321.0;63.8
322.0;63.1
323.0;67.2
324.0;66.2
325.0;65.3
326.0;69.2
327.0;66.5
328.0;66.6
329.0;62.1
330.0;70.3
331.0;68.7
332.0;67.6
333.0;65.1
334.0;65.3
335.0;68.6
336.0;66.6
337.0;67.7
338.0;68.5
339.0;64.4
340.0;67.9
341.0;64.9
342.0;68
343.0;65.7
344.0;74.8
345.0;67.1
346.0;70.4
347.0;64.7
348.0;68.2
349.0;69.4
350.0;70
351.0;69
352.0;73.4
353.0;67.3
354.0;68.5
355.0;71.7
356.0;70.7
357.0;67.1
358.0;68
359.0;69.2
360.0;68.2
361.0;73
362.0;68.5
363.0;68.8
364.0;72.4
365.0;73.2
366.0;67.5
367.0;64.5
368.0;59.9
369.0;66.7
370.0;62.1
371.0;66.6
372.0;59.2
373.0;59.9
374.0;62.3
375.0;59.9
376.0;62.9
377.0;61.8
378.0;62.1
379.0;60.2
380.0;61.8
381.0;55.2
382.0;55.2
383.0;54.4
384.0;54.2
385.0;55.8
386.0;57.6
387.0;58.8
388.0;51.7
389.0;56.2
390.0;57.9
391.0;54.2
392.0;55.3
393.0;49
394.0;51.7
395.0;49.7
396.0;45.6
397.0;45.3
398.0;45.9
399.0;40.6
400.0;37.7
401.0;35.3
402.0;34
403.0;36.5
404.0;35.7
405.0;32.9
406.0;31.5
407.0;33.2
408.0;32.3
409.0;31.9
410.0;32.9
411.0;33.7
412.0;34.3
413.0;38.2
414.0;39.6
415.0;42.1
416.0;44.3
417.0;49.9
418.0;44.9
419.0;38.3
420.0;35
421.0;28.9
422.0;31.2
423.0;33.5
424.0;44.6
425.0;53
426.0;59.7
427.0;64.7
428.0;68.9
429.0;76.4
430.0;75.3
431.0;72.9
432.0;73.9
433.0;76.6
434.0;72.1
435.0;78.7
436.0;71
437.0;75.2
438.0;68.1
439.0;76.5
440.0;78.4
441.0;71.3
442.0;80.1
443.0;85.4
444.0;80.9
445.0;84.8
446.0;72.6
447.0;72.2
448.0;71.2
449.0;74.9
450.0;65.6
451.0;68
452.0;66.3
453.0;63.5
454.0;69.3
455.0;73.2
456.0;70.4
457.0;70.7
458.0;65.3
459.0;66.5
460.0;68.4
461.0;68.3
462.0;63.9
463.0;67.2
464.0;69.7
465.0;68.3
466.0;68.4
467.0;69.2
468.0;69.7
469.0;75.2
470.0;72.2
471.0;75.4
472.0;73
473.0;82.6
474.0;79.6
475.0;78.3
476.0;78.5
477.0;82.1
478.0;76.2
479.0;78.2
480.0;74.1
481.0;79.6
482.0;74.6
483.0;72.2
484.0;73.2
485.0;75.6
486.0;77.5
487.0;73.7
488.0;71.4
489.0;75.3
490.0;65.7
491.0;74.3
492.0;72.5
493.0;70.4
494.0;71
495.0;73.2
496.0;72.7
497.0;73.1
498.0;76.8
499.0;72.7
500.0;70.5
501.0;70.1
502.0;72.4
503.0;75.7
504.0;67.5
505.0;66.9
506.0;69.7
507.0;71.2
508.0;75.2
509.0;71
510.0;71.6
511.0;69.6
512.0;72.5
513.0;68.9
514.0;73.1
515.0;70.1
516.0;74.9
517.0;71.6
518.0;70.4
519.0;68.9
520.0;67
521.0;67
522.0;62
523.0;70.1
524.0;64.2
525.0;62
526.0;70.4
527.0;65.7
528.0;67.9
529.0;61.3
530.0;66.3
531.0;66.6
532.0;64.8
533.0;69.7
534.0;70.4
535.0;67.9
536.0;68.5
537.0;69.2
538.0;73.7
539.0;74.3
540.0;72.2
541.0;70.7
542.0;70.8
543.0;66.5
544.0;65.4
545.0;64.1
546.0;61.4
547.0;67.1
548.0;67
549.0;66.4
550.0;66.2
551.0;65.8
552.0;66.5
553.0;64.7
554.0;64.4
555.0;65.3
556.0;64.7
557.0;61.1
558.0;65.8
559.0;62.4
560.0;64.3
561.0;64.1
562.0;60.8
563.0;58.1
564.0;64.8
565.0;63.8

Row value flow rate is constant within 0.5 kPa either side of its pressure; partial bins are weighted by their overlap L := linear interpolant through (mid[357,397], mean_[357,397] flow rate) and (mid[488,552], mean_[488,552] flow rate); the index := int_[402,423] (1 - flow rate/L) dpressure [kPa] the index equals 8.86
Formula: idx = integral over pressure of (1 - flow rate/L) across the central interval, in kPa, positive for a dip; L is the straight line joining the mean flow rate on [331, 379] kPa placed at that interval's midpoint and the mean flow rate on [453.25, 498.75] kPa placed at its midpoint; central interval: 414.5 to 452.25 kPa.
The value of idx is 3.7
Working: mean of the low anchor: 67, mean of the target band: 63.9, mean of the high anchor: 72.8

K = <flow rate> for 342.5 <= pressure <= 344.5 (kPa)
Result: 70.2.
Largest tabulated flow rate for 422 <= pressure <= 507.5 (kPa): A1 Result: 85.4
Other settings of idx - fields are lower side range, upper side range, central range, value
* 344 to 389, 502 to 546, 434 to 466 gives -2.3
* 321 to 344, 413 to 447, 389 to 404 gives 4.2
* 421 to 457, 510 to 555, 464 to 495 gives -2.7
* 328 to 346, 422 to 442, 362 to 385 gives 1.7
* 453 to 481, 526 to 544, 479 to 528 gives -0.7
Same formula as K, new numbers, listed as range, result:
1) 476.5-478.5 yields 79.2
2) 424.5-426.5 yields 56.4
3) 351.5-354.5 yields 69.7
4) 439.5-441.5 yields 74.8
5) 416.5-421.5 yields 39.4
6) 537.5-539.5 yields 74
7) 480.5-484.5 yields 74.9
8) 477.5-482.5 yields 76.5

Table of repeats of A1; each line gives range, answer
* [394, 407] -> 51.7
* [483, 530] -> 77.5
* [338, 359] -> 74.8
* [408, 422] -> 49.9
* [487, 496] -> 75.3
